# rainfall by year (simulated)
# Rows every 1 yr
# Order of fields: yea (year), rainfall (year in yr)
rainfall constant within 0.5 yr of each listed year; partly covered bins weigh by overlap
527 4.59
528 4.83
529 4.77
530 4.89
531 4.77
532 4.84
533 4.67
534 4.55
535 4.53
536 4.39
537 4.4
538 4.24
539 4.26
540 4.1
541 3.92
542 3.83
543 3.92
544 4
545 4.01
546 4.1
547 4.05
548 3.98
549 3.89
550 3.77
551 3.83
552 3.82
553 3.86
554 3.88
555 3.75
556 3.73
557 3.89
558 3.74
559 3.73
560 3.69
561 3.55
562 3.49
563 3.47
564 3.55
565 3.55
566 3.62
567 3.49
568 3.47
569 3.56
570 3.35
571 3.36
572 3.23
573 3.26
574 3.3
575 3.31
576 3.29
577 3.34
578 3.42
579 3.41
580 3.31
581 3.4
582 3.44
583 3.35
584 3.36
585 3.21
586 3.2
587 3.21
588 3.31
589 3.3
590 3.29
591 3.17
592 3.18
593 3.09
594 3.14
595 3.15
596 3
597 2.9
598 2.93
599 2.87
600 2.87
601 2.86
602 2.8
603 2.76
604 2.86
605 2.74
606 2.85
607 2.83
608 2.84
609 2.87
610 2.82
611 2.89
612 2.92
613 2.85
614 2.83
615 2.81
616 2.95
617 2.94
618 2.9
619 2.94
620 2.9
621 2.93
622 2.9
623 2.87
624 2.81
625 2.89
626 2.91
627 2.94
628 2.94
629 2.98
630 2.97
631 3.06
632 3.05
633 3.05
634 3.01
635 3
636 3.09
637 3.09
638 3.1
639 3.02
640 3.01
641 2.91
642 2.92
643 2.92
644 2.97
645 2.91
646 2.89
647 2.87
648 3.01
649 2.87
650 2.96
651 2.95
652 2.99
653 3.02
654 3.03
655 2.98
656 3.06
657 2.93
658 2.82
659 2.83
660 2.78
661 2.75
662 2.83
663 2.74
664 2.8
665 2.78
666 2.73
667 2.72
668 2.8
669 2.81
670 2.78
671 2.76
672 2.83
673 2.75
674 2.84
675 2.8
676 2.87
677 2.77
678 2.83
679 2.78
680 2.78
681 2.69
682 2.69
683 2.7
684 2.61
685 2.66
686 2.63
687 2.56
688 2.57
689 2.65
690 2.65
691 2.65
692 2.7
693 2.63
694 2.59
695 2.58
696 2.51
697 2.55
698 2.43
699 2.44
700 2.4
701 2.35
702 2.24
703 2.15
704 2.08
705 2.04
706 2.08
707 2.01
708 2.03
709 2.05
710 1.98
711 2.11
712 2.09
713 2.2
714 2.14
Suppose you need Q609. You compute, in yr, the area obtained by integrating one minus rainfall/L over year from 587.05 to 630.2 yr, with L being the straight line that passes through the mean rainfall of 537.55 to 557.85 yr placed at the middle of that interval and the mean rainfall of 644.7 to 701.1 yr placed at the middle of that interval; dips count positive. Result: 5.3 yr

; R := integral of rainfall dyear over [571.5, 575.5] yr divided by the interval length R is 3.27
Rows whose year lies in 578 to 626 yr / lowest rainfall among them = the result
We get 2.74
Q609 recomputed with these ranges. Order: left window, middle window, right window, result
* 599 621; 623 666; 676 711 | -3.76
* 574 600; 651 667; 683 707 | -0.91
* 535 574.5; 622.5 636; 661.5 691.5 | 0.75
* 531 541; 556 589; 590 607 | 1.19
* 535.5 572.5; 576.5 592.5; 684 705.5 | 0.94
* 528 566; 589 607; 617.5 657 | 2.42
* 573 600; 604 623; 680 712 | 0.94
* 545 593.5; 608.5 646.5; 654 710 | 1.34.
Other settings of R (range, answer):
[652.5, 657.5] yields 3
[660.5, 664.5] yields 2.78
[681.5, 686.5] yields 2.66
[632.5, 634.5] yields 3.03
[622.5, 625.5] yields 2.86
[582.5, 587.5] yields 3.27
